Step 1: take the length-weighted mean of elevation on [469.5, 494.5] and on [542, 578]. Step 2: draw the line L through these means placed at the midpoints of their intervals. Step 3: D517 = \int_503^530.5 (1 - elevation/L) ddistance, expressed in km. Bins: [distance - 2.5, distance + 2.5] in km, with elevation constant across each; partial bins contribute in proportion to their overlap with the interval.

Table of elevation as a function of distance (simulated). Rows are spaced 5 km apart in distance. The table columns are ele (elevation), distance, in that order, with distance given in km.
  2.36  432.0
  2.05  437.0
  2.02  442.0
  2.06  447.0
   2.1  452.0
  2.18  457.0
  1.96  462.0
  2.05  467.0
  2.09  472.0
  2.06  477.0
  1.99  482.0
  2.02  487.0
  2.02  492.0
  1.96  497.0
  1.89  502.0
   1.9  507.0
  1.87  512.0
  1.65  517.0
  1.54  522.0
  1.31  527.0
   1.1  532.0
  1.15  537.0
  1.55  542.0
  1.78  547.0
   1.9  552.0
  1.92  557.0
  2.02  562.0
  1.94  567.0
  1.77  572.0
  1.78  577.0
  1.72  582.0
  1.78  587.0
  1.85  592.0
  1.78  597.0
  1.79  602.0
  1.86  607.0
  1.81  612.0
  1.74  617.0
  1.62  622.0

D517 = 4.4 km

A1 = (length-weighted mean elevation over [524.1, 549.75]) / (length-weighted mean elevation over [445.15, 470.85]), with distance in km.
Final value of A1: 0.67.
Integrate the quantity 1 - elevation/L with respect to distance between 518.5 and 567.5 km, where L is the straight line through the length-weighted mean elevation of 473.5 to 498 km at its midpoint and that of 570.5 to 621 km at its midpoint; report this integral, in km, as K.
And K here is 7.3 km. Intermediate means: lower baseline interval 2.02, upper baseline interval 1.78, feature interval 1.61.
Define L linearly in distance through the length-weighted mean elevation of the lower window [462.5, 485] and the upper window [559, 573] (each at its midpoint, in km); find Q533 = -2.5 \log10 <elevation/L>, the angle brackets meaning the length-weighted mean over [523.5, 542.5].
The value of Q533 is 0.481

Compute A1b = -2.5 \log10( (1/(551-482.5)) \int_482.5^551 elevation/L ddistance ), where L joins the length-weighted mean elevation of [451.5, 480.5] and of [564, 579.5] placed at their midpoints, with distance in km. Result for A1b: 0.164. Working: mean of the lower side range 2.07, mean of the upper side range 1.84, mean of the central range 1.69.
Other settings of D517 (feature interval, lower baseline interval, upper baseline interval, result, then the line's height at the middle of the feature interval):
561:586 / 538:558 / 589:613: -0.85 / 1.77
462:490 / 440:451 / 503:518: -1.26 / 1.95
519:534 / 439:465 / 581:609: 4.61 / 1.93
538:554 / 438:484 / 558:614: 1.84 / 1.9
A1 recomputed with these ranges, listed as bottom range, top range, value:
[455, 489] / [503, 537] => 0.75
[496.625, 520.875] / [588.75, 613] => 0.99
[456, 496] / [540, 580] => 0.90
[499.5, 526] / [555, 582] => 1.07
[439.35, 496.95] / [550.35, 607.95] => 0.90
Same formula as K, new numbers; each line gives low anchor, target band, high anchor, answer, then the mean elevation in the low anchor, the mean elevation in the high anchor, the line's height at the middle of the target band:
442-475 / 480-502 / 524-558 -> -1.6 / 2.07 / 1.51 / 1.85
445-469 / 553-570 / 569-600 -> -1.1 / 2.07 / 1.78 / 1.83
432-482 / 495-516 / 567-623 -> 0.9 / 2.07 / 1.78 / 1.97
